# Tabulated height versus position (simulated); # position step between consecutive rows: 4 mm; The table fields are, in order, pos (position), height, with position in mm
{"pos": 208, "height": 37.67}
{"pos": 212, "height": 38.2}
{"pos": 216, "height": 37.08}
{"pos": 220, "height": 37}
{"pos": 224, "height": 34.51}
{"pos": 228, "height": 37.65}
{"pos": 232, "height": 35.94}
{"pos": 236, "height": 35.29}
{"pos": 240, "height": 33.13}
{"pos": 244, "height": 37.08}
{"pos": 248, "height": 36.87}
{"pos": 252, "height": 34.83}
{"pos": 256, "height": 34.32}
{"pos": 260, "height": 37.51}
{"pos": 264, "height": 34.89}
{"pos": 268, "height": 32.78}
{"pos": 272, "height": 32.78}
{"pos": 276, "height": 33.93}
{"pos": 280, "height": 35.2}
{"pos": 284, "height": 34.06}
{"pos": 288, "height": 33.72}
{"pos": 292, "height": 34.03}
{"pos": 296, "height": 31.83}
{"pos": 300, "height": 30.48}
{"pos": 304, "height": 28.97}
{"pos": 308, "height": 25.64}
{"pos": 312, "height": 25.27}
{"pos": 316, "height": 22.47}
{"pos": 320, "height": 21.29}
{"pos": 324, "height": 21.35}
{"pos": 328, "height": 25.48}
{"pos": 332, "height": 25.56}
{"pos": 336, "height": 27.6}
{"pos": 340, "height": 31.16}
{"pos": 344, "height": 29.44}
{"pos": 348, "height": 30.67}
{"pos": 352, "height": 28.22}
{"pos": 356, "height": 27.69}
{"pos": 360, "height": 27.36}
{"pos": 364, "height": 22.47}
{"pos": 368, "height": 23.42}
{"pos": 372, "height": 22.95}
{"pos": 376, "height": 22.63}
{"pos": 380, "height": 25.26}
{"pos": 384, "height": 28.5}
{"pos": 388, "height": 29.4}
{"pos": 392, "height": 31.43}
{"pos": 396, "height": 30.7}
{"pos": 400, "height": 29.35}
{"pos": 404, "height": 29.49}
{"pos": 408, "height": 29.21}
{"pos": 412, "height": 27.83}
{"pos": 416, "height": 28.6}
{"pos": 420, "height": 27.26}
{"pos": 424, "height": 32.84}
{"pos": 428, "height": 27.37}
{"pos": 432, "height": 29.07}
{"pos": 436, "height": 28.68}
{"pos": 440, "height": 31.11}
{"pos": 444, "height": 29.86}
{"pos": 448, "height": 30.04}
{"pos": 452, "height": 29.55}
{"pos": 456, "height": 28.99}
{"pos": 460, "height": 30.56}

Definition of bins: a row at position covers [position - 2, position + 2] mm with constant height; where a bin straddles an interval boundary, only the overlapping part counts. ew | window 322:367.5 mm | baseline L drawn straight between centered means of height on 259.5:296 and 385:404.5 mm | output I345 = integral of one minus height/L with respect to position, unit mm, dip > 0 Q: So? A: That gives 7.0 mm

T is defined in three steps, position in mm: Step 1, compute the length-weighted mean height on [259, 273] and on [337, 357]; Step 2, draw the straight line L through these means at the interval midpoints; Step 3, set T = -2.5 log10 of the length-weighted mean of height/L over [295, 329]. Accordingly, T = 0.226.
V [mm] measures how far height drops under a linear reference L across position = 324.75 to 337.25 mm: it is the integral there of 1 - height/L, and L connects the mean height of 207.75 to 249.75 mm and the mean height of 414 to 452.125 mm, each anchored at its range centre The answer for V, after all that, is 2.8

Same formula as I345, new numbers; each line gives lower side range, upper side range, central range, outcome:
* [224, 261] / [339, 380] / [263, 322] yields 2.7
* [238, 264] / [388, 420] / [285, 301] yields 0.5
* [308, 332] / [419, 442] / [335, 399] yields -3.5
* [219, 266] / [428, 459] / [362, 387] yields 5.7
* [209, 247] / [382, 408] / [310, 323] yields 3.9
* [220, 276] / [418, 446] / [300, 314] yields 2.6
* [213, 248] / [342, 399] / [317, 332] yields 3.5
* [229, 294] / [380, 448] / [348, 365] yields 2.3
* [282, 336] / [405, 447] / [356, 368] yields 1.4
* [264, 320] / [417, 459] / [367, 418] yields 3.7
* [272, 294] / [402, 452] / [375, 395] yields 1.8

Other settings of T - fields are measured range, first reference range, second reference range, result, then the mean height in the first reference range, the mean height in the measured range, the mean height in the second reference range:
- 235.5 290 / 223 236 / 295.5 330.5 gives -0.096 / 36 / 34.7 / 25.6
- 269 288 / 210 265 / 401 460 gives 0.023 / 36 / 33.9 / 29.3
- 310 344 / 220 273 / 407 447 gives 0.274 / 35.3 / 25.3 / 29.2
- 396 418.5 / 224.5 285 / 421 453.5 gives 0.058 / 35.1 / 29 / 29.7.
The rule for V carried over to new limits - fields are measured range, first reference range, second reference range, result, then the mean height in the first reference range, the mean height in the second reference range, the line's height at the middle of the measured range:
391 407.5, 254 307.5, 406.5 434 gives -0.3 mm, 33.2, 28.9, 29.5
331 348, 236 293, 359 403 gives 0.4 mm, 34.7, 26.7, 29.6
